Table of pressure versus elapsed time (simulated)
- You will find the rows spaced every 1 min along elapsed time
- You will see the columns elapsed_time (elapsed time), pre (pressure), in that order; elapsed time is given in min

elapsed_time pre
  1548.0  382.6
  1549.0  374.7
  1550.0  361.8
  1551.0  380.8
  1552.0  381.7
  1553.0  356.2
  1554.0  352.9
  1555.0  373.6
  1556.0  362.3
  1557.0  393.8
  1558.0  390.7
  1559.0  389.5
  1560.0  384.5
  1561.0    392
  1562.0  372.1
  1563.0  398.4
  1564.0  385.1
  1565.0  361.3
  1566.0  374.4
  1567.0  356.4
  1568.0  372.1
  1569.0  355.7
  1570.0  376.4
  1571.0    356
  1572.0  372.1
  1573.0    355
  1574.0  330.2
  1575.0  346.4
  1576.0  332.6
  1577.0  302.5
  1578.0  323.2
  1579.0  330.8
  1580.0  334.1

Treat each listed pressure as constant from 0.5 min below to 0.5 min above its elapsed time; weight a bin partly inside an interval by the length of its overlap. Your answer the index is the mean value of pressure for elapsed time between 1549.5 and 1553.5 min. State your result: 370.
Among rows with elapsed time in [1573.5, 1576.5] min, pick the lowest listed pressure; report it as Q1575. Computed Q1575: 330.2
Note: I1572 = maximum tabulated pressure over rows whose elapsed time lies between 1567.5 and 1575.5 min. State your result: 376.4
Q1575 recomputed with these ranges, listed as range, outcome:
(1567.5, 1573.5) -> 355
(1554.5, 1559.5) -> 362.3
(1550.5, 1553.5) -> 356.2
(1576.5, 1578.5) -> 302.5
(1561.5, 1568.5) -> 356.4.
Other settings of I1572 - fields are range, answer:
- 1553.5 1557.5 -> 393.8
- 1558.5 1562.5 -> 392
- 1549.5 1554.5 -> 381.7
